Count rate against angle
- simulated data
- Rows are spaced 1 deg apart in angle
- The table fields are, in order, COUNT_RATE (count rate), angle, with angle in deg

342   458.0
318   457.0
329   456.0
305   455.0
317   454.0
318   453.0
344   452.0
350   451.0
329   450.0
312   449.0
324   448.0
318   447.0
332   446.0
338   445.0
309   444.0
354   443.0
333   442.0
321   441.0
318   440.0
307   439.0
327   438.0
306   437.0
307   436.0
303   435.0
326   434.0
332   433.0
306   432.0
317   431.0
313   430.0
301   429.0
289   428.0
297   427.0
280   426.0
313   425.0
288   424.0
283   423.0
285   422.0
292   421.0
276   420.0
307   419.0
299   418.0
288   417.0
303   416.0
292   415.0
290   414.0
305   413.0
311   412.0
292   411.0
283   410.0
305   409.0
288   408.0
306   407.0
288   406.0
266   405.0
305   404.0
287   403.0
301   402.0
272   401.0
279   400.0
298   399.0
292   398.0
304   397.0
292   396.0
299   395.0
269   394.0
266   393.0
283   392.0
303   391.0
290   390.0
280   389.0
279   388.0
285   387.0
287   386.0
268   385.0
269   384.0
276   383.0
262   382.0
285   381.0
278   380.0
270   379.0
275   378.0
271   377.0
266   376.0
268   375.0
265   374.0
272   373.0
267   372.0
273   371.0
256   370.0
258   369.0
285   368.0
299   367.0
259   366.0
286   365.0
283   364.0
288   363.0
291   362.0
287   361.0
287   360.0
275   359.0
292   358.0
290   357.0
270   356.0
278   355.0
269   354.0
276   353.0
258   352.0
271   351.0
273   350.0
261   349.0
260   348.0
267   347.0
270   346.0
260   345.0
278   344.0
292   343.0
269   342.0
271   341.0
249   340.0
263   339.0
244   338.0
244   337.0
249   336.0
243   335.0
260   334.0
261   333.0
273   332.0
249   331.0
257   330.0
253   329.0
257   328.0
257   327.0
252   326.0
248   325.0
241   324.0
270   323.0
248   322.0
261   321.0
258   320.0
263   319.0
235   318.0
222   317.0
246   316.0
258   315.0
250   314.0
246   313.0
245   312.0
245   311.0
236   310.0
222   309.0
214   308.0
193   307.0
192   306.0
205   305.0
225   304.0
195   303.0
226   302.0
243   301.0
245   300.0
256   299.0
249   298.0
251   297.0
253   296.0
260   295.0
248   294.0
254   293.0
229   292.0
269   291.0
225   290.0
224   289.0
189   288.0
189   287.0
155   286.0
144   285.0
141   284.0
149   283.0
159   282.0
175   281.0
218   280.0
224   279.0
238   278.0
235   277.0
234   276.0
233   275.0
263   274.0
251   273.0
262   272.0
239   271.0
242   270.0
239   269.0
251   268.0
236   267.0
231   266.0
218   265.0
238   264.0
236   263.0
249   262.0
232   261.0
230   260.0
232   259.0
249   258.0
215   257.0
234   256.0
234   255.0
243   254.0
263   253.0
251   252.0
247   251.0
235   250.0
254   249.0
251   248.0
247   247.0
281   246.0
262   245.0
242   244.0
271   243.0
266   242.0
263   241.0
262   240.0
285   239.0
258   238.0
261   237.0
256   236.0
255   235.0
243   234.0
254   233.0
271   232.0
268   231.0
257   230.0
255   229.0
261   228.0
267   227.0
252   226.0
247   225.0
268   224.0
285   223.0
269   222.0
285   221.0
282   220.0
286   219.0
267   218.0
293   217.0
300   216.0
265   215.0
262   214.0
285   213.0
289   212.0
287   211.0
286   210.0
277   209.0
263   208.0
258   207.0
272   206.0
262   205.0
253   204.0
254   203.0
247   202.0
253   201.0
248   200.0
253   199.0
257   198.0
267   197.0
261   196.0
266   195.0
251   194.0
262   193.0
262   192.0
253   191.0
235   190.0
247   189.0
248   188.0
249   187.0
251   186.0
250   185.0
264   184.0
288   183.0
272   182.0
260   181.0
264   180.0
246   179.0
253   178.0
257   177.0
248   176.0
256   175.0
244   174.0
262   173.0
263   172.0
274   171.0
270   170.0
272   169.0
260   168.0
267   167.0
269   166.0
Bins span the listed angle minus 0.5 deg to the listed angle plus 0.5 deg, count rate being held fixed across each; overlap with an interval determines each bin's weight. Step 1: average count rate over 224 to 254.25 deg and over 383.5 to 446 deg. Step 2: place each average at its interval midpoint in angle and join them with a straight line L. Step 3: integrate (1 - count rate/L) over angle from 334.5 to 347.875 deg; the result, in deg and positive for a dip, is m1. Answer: 0.9 deg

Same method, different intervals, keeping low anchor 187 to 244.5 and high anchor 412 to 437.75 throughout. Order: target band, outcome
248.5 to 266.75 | 2.2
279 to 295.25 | 4.4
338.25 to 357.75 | 1.2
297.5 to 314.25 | 3.1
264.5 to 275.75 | 1.3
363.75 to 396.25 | 1.8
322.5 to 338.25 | 1.7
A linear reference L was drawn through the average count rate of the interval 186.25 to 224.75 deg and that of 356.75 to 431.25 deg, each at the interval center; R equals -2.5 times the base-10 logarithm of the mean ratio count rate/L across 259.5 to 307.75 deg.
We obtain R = 0.22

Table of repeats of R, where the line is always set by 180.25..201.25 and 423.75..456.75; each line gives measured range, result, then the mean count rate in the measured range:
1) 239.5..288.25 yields 0.187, 231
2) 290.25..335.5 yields 0.177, 244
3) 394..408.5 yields 0.063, 290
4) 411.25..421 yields 0.054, 296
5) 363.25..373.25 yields 0.097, 274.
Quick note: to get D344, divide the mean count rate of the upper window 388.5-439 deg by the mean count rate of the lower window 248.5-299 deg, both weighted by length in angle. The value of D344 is 1.29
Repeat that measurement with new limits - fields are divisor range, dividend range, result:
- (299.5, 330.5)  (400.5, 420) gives 1.23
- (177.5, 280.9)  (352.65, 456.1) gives 1.15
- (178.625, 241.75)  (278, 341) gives 0.88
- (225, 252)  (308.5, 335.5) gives 0.97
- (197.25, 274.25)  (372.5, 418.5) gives 1.11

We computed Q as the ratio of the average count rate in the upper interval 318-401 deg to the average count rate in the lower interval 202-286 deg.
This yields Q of 1.09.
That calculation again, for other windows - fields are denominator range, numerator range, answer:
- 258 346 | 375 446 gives 1.25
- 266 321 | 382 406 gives 1.25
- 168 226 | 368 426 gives 1.08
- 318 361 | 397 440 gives 1.13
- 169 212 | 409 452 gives 1.19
